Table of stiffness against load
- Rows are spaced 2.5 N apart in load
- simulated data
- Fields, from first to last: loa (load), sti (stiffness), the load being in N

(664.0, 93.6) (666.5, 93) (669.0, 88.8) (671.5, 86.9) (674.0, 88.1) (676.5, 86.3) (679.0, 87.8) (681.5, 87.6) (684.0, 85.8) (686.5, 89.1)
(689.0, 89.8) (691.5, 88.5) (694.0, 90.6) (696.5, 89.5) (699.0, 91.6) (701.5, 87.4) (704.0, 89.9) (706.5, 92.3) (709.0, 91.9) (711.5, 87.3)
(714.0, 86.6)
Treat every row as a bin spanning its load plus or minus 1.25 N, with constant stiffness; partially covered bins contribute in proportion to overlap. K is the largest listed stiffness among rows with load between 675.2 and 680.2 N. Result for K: 87.8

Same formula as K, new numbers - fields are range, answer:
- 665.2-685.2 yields 93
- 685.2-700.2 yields 91.6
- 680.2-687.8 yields 89.1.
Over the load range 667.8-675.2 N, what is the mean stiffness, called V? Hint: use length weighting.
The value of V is 87.9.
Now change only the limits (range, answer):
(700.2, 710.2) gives 90.4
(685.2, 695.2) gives 89.5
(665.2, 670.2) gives 90.9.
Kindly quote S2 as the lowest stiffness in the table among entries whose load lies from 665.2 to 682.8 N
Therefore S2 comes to 86.3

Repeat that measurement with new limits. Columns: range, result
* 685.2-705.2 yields 87.4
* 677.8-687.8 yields 85.8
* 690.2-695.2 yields 88.5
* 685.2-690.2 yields 89.1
